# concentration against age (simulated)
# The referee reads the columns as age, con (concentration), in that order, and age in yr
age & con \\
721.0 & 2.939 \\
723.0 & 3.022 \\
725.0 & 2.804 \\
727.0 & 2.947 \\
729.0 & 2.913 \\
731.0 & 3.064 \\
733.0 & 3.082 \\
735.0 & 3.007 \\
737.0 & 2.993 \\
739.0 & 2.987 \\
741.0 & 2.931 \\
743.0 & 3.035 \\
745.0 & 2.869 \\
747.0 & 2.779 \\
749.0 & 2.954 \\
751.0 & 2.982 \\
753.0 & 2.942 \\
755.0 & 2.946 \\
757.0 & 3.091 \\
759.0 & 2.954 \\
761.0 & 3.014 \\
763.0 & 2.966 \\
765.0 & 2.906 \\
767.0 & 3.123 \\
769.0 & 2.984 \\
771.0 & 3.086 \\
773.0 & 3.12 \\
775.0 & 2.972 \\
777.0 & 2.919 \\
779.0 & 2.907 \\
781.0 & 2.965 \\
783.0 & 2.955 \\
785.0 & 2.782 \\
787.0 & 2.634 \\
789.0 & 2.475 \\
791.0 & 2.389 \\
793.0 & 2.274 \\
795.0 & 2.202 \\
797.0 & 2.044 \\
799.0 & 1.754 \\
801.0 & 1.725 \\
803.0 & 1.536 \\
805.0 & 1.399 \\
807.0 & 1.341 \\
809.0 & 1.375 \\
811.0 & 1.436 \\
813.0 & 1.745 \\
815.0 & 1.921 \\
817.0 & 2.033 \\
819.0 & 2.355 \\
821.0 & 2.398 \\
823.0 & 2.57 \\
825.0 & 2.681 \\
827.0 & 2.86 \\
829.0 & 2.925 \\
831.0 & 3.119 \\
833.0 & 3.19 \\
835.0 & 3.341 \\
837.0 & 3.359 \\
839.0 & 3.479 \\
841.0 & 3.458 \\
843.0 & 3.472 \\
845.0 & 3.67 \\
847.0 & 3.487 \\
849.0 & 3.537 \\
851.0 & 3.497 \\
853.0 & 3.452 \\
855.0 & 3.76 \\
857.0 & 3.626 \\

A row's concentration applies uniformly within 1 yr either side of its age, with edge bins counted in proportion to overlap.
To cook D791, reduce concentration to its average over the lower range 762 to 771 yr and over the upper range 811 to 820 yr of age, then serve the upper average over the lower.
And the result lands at 0.65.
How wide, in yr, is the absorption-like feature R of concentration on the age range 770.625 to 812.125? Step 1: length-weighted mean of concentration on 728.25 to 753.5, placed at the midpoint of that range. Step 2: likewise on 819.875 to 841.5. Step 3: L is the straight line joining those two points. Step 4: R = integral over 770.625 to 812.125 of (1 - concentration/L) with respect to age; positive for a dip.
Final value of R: 9.8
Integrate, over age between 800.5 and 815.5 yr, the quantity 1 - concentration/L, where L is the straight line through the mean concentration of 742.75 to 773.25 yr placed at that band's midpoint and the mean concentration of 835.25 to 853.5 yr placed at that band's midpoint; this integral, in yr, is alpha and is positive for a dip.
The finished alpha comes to 7.9 yr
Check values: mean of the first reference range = 2.98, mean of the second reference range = 3.49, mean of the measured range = 1.54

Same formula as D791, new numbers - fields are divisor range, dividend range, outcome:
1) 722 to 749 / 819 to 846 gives 1.04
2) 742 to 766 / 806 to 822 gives 0.62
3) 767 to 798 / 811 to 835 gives 0.92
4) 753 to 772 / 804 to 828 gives 0.67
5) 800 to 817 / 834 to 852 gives 2.19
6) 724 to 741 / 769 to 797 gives 0.92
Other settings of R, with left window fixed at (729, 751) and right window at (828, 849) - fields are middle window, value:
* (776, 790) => 1.5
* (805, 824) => 8.1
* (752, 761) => 0.1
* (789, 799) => 3.1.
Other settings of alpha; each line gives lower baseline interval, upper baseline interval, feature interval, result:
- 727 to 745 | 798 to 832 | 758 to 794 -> -4.7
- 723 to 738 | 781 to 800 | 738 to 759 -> -1.1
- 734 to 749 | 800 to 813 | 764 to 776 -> -3.8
